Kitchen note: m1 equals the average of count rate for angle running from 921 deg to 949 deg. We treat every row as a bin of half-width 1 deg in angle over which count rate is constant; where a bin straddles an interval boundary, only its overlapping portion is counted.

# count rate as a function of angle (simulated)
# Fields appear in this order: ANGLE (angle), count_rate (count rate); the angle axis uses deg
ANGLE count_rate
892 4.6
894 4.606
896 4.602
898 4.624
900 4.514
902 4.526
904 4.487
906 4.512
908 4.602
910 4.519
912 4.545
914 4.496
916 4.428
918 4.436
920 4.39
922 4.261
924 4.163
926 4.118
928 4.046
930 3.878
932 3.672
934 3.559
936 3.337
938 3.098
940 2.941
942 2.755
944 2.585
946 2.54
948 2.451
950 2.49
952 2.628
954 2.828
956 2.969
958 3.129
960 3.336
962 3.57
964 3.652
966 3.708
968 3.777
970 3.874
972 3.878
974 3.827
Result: 3.39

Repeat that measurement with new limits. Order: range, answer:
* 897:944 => 4.05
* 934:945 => 3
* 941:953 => 2.57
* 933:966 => 3.01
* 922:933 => 4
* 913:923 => 4.4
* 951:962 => 3.03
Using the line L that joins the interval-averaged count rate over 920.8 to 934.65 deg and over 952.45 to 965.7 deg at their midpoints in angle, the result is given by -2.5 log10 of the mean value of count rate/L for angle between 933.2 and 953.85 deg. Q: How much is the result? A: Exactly 0.27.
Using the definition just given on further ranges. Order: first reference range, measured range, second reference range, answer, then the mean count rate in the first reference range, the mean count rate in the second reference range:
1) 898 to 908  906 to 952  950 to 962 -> 0.04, 4.53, 2.99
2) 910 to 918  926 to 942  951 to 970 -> 0.14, 4.49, 3.32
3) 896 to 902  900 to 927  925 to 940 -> -0.07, 4.57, 3.62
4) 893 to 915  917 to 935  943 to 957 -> -0.12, 4.55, 2.64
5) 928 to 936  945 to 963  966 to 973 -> 0.29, 3.7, 3.82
